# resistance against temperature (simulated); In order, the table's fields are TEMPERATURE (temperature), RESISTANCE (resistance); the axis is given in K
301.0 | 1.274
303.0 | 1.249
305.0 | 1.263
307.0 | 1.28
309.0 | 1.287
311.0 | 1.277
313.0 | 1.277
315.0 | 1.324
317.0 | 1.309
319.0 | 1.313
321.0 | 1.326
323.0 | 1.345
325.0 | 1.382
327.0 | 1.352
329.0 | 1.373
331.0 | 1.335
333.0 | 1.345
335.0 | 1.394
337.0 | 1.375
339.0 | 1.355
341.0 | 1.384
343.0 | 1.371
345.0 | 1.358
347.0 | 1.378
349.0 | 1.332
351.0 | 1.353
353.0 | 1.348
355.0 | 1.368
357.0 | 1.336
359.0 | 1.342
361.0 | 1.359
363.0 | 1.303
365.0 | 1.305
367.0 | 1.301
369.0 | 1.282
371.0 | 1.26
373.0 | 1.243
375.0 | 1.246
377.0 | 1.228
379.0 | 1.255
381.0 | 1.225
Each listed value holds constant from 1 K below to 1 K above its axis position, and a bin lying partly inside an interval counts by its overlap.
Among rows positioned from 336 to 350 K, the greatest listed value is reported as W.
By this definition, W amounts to 1.384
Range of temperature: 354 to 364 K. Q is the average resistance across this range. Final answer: 1.34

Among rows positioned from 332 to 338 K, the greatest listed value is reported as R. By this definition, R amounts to 1.394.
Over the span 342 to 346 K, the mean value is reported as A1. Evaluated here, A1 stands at 1.36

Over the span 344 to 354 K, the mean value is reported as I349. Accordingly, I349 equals 1.35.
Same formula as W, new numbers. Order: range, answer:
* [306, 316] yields 1.324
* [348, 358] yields 1.368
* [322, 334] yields 1.382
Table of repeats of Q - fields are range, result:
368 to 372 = 1.27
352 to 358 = 1.35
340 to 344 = 1.38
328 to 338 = 1.36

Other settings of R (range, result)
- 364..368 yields 1.305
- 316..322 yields 1.326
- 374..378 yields 1.246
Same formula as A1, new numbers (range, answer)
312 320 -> 1.31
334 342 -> 1.38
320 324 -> 1.34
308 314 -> 1.28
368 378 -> 1.25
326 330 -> 1.36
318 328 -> 1.34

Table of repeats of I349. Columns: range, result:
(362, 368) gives 1.3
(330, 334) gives 1.34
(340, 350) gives 1.36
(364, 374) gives 1.28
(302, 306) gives 1.26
